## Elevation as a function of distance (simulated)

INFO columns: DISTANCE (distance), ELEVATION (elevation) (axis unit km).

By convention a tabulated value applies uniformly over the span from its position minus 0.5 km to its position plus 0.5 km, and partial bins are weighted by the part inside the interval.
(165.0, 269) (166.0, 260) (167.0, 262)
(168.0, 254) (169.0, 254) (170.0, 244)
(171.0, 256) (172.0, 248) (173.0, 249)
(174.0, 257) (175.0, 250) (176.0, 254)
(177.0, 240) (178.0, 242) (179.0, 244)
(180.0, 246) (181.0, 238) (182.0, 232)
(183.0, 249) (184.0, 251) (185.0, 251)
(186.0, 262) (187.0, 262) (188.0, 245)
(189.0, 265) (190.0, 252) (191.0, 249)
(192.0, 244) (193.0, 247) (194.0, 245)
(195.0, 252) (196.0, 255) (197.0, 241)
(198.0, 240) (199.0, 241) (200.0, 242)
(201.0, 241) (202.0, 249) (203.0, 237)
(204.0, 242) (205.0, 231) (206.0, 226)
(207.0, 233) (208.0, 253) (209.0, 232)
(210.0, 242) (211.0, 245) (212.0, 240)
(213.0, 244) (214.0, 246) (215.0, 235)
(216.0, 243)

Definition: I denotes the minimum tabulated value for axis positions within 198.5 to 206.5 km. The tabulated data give 226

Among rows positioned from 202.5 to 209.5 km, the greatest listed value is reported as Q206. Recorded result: 253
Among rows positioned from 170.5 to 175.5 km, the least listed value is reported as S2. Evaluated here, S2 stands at 248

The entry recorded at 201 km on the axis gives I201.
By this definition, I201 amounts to 241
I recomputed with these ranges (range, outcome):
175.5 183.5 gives 232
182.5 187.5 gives 249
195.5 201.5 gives 240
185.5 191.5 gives 245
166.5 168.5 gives 254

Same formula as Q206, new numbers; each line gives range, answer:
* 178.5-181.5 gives 246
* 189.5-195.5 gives 252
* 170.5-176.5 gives 257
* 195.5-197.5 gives 255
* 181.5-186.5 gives 262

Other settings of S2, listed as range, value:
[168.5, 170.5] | 244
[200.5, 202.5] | 241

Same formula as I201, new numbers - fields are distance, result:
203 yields 237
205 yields 231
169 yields 254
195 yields 252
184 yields 251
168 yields 254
